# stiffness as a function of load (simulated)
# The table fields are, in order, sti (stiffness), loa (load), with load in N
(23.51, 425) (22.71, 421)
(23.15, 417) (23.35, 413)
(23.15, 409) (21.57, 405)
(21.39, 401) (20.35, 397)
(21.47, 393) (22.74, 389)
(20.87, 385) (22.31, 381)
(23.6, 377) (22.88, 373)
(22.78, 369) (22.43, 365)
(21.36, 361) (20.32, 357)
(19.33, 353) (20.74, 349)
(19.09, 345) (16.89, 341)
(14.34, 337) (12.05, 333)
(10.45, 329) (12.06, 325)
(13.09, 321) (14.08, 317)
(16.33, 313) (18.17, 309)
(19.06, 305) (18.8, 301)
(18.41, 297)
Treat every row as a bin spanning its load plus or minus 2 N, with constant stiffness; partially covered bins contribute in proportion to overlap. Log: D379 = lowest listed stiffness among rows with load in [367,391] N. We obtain 20.87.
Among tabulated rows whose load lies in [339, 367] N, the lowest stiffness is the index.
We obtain 16.89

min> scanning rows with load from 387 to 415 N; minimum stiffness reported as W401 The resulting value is 20.35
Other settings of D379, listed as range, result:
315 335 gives 10.45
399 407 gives 21.39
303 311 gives 18.17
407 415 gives 23.15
